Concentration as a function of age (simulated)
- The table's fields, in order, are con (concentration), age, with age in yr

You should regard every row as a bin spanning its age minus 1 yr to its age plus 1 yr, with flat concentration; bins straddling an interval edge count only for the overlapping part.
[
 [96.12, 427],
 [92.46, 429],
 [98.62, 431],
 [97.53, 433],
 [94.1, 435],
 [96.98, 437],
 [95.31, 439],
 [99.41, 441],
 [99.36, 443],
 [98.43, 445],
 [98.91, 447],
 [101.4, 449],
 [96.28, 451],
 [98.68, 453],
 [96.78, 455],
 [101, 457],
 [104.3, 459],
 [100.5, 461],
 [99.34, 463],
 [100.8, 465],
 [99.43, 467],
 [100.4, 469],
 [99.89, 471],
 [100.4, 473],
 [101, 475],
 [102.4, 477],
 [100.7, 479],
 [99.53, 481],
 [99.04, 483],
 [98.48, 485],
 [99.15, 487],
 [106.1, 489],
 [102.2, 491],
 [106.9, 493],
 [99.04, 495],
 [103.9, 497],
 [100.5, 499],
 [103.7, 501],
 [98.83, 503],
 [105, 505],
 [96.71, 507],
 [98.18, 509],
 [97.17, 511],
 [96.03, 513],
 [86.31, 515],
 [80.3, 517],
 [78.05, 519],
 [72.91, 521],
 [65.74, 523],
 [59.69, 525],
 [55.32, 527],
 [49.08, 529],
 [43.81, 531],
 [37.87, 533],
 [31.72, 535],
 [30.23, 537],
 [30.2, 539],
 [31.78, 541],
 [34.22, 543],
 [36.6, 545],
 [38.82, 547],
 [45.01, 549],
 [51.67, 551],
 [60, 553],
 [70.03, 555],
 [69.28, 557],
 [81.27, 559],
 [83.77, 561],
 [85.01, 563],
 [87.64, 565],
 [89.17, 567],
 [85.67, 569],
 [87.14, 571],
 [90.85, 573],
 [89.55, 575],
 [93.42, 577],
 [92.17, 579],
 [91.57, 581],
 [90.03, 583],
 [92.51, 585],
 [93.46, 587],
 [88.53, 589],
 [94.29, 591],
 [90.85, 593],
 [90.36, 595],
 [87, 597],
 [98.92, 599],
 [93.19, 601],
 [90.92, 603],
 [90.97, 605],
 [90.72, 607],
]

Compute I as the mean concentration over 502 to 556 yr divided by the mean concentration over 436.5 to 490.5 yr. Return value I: 0.62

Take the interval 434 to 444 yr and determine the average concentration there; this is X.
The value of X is 97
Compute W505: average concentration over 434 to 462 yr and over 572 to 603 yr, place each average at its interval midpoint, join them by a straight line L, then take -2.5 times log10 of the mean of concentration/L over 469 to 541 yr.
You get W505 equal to 0.15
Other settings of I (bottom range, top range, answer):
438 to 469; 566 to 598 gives 0.91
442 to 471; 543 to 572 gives 0.68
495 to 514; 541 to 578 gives 0.70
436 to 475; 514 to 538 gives 0.58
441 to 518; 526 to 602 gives 0.71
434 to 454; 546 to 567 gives 0.70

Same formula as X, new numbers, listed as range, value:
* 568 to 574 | 87.9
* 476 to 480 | 102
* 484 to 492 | 101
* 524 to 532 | 52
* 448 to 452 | 98.8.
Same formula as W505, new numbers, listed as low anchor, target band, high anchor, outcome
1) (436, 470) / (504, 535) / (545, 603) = 0.22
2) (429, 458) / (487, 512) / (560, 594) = -0.08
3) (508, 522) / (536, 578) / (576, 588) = 0.36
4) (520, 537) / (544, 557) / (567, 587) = 0.32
